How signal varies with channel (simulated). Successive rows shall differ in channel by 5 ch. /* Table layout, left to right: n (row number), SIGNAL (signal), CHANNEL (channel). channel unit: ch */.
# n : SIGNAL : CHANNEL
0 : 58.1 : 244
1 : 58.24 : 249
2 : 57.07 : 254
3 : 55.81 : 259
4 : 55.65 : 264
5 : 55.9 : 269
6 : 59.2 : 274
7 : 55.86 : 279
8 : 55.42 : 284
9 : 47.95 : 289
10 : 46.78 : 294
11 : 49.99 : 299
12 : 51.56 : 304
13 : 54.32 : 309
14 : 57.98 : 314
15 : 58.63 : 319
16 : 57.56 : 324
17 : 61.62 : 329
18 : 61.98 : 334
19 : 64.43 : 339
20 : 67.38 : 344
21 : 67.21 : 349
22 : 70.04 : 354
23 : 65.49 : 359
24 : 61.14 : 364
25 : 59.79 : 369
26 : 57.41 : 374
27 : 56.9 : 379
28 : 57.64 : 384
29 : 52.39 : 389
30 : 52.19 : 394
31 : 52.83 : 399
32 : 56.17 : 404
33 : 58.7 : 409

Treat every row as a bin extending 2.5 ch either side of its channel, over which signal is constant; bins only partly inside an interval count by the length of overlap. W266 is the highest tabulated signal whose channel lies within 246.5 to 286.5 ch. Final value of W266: 59.2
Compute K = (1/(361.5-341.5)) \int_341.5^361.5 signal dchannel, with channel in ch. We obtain 67.5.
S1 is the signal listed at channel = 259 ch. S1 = 55.81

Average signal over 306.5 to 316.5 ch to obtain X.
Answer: 56.1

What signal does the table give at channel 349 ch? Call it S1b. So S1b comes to 67.21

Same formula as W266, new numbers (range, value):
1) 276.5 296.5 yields 55.86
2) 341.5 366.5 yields 70.04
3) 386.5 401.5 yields 52.83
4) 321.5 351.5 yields 67.38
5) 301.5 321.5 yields 58.63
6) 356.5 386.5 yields 65.49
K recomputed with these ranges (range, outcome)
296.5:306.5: 50.8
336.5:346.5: 65.9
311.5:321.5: 58.3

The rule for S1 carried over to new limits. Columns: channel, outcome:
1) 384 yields 57.64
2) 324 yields 57.56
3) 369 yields 59.79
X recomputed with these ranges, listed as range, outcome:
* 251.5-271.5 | 56.1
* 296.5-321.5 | 54.5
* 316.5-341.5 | 60.8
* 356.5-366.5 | 63.3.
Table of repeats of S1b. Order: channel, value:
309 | 54.32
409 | 58.7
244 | 58.1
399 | 52.83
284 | 55.42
